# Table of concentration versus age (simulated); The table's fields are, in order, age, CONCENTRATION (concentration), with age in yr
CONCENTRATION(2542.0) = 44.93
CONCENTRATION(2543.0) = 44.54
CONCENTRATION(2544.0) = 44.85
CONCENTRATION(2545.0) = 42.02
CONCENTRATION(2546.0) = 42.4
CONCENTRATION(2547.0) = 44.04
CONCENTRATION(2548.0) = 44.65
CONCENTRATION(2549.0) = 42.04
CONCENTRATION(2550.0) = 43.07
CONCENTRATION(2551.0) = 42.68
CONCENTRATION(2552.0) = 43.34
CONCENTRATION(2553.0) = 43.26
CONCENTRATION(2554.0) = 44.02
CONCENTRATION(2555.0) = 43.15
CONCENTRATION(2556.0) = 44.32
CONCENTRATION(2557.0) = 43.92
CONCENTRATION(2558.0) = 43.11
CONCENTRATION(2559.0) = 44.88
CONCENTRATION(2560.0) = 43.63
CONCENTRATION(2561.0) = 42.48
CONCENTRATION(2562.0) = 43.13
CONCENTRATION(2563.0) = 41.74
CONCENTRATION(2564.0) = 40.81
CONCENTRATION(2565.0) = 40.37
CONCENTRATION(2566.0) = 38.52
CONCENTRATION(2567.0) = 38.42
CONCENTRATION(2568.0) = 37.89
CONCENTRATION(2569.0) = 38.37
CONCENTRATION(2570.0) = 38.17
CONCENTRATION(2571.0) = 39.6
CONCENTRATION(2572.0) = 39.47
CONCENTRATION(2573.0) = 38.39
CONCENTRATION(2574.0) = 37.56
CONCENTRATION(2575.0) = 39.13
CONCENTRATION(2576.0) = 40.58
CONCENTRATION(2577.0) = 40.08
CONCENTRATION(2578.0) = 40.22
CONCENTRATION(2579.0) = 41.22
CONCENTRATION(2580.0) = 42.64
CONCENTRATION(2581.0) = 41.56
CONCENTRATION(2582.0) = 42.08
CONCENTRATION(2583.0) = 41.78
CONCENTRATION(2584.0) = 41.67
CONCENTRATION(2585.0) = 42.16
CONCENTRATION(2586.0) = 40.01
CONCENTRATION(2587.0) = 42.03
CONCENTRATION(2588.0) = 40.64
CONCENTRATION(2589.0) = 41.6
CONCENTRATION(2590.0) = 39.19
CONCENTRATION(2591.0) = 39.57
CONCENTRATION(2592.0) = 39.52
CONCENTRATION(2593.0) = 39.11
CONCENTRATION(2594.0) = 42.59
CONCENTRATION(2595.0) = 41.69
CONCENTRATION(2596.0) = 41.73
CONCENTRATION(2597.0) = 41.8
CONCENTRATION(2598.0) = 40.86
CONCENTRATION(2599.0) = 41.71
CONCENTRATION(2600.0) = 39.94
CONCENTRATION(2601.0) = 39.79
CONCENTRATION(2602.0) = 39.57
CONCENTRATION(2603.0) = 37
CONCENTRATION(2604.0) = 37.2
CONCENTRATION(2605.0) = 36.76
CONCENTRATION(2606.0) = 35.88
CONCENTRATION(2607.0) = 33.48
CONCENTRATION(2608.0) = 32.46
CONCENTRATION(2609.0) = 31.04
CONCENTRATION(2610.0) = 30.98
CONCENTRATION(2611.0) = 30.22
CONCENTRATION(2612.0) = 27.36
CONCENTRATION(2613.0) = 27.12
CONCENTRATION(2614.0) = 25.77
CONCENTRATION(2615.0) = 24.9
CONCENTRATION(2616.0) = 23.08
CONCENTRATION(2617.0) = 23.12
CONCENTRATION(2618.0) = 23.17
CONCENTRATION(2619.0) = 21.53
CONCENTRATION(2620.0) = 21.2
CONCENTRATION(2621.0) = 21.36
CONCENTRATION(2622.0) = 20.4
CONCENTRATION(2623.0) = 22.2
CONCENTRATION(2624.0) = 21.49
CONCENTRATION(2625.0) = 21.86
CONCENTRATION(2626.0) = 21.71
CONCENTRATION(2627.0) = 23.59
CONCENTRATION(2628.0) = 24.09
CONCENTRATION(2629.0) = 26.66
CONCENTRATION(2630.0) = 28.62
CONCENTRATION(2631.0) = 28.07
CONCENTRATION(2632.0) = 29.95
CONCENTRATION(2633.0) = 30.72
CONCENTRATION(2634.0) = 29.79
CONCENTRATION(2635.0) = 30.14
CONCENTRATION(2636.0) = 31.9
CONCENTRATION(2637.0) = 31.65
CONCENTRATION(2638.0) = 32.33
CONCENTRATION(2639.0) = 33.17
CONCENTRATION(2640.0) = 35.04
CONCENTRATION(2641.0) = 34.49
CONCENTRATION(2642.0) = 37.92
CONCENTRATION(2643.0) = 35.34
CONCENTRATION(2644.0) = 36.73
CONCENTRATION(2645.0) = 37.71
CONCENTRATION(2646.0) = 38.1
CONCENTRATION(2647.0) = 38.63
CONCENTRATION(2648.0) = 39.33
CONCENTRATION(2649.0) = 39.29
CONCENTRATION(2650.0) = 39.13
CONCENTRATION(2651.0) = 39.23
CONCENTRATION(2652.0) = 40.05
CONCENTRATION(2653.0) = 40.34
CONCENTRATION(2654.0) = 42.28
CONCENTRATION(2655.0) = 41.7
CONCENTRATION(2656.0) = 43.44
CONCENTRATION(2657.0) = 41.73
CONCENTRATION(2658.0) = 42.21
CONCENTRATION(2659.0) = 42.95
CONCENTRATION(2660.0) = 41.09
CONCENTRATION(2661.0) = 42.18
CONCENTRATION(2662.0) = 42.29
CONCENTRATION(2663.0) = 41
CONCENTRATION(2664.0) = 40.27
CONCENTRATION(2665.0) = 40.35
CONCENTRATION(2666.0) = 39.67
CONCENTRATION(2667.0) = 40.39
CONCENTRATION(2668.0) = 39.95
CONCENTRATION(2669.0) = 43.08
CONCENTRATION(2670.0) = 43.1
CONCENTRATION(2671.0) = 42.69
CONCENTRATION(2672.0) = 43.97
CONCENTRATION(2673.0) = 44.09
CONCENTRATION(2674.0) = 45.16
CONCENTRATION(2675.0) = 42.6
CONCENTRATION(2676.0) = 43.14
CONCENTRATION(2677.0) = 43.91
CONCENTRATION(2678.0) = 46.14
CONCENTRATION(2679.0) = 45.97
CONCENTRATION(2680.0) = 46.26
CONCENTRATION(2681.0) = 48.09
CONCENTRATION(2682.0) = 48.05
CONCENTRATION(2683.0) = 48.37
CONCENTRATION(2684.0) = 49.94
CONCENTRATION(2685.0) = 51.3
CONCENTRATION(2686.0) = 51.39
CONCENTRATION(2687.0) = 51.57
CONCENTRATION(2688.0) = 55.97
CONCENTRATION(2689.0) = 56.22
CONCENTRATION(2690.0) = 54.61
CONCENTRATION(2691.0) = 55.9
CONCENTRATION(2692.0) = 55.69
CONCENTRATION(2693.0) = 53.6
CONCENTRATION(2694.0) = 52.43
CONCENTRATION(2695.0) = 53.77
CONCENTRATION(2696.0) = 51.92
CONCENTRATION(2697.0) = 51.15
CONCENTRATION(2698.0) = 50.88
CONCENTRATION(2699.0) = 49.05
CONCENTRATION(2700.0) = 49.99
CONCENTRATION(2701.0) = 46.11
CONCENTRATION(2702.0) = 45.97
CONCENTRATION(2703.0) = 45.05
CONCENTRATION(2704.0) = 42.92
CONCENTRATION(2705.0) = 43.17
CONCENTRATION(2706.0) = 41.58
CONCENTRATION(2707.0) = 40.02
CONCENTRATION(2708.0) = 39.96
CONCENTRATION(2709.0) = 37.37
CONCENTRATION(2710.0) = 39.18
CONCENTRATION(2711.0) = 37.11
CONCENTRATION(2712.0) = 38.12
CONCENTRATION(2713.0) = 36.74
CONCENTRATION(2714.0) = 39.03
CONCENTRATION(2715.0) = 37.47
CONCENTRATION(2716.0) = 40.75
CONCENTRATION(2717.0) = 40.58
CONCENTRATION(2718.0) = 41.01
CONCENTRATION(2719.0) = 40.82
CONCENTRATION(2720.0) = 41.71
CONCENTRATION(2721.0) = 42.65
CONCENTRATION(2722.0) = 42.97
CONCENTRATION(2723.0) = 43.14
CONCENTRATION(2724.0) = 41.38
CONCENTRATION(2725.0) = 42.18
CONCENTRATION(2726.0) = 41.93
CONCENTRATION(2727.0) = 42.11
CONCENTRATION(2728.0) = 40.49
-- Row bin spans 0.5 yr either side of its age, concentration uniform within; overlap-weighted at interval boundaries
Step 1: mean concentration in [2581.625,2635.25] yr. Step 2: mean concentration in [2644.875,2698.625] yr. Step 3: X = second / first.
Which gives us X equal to 1.4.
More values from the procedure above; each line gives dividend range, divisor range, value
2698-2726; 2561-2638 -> 1.21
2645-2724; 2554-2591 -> 1.08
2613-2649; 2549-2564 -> 0.67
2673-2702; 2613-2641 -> 1.89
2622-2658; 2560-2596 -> 0.82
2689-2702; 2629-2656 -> 1.47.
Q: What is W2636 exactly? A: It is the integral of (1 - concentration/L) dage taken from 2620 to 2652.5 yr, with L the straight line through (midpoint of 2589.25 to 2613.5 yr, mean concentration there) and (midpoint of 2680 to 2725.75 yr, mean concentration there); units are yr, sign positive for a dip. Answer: 7.3 yr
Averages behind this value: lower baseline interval 37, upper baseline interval 45.9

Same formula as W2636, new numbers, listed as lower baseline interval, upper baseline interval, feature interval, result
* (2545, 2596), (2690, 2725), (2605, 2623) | 6.60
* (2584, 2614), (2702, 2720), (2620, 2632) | 4.53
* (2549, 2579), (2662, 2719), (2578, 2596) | 0.36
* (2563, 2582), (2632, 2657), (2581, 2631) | 7.07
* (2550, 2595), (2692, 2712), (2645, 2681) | 2.09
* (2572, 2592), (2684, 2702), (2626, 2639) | 4.83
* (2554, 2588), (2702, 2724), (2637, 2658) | 1.34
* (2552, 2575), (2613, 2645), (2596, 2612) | -1.74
